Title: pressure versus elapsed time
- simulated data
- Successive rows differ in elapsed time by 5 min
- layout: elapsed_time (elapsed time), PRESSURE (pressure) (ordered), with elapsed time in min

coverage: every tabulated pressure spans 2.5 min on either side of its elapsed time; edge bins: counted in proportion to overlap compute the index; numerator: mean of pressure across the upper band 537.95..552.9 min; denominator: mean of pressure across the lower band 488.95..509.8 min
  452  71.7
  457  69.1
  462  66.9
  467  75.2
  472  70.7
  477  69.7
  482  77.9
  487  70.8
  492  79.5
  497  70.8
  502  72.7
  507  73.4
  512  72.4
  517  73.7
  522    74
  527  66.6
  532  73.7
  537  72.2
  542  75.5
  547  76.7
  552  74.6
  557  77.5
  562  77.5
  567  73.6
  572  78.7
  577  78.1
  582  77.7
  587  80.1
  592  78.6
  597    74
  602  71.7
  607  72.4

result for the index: 1.0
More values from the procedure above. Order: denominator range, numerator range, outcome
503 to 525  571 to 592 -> 1.07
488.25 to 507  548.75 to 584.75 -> 1.04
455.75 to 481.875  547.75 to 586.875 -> 1.08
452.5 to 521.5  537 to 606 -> 1.05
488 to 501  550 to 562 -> 1.03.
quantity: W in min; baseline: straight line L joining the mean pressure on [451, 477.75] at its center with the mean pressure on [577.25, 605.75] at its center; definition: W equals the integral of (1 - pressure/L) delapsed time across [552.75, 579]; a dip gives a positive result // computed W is -0.59 min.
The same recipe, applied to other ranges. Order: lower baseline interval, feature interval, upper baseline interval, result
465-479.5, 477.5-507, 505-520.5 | -0.60 min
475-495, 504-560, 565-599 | 1.63 min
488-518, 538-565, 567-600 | -0.06 min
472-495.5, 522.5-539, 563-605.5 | 0.87 min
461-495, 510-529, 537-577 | 0.75 min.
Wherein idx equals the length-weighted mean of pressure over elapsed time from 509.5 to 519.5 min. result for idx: 73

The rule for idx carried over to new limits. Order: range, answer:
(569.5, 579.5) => 78.4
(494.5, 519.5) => 72.6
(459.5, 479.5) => 70.6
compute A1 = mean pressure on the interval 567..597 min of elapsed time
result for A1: 77.8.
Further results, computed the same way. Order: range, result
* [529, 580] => 75.7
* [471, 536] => 72.8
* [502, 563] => 73.8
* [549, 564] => 76.5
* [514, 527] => 72.4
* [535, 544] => 73.9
